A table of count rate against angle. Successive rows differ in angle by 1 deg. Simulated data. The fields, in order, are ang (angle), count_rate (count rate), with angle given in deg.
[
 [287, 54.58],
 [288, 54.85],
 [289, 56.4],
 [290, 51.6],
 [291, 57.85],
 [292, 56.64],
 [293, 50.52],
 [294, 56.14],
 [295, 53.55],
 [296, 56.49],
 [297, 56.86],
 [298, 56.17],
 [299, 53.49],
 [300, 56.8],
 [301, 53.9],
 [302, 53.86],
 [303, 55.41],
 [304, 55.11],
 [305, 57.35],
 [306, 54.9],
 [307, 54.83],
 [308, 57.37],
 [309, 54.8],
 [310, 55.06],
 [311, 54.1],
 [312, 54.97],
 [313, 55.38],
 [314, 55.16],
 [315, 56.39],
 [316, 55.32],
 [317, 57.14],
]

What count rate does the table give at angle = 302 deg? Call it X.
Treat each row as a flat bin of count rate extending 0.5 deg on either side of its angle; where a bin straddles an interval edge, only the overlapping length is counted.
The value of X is 53.86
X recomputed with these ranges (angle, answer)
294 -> 56.14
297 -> 56.86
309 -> 54.8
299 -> 53.49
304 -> 55.11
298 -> 56.17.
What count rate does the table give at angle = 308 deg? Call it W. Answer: 57.37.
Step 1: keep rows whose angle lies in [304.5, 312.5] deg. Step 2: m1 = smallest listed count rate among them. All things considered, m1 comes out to 54.1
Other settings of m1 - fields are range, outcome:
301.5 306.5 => 53.86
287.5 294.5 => 50.52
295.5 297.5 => 56.49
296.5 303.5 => 53.49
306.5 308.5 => 54.83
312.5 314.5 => 55.16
